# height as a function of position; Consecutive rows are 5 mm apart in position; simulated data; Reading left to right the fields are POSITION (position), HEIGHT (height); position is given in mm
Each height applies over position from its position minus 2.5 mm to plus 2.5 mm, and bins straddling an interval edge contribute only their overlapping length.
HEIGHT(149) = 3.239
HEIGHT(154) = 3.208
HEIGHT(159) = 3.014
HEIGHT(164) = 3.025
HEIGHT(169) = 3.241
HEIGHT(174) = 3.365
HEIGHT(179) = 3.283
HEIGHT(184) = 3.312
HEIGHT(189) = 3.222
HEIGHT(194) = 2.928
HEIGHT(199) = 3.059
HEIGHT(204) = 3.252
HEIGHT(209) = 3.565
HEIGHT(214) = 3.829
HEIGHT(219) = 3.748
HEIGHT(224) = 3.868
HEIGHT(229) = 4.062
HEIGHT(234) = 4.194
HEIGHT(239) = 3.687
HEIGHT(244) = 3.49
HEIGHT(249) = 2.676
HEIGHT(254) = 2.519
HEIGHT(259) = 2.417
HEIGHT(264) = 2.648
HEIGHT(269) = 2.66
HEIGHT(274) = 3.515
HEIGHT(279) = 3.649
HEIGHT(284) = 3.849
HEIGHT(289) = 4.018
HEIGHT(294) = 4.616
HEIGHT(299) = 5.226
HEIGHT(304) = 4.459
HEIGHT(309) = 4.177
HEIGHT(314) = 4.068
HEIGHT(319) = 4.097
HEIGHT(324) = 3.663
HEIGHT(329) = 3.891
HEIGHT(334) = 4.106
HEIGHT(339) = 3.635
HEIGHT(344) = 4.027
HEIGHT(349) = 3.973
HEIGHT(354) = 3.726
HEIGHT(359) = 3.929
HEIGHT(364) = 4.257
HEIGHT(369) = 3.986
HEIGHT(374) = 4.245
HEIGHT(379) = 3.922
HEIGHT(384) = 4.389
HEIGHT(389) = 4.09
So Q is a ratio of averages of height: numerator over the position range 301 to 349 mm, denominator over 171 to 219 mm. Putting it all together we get 1.21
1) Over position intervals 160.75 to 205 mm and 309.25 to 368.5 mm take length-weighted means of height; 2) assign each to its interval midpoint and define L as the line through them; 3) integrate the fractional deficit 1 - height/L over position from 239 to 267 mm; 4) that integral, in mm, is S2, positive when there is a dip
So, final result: 5.5 mm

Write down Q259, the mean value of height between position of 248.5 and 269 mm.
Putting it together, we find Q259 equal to 2.57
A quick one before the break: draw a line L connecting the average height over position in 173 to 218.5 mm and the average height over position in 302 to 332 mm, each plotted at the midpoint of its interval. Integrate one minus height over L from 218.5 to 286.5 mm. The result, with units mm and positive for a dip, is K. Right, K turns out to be 5.8 mm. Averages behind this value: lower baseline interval 3.33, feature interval 3.34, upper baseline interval 4.05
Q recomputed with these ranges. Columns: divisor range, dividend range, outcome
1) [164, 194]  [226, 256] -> 1.07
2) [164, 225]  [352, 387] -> 1.21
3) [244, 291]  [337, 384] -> 1.28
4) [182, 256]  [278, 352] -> 1.19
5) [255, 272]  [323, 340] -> 1.48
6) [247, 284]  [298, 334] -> 1.42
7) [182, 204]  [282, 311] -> 1.40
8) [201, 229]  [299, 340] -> 1.11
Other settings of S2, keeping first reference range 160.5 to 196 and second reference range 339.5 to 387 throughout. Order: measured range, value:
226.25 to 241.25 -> -2.3 mm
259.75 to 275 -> 3.3 mm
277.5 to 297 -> -2.1 mm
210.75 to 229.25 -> -2.5 mm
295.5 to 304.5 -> -2.8 mm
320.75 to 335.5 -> 0.0 mm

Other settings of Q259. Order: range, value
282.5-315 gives 4.37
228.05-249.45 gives 3.68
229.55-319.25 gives 3.66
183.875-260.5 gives 3.38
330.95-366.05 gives 3.95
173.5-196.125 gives 3.21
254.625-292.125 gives 3.24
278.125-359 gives 4.08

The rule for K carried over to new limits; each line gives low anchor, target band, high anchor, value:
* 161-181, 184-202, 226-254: 1.1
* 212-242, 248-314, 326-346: 4.9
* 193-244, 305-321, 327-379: -1.1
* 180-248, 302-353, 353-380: -1.3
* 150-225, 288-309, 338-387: -4.5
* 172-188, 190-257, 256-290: -3.7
